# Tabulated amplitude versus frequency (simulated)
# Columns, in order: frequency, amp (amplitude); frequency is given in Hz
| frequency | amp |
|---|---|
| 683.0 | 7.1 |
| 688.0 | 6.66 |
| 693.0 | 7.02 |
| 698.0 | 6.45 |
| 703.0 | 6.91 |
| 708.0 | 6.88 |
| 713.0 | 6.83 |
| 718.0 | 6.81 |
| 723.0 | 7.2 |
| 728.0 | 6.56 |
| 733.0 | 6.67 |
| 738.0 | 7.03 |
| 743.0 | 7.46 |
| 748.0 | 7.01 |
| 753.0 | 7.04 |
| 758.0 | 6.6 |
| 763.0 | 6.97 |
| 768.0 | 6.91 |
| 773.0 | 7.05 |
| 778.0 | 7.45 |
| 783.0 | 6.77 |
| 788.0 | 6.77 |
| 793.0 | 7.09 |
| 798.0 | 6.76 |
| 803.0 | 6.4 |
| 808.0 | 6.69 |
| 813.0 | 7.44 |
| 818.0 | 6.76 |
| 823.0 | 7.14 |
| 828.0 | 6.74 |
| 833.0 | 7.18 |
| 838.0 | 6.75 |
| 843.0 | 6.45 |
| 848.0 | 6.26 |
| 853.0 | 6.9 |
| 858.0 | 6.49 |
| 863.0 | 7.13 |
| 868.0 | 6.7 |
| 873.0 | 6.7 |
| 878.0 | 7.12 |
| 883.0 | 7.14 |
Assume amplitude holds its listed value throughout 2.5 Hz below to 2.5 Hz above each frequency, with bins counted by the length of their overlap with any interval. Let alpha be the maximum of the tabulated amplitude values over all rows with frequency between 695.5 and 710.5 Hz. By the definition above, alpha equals 6.91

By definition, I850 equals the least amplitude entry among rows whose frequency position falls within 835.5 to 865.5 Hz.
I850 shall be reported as 6.26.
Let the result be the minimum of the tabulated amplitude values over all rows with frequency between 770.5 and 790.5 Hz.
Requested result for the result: 6.77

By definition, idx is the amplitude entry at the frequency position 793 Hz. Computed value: 7.09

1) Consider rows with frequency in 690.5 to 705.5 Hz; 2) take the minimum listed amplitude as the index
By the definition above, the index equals 6.45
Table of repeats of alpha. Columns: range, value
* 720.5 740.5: 7.2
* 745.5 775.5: 7.05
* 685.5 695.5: 7.02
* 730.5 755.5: 7.46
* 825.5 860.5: 7.18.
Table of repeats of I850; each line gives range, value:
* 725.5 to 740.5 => 6.56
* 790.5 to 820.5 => 6.4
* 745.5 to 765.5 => 6.6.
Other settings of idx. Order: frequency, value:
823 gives 7.14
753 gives 7.04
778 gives 7.45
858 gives 6.49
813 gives 7.44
